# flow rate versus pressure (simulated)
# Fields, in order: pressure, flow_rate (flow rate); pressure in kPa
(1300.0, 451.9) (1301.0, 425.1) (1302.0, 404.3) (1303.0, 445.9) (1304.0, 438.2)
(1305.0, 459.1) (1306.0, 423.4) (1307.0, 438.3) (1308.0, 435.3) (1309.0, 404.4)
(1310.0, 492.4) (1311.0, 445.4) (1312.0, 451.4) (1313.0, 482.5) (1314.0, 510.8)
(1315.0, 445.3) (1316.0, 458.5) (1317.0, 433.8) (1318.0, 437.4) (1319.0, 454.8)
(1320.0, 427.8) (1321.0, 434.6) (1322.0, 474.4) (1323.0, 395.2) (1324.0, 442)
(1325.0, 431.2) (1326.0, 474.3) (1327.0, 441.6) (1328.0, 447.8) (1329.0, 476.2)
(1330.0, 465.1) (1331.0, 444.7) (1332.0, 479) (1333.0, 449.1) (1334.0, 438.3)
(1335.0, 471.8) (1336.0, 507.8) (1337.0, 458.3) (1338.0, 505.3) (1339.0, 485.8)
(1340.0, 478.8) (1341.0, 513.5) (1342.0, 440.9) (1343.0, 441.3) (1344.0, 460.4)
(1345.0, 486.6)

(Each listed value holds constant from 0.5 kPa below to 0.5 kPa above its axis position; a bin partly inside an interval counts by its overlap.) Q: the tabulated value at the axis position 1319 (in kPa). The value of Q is 454.8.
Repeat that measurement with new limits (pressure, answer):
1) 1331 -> 444.7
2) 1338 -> 505.3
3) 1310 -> 492.4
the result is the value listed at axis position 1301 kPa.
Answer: 425.1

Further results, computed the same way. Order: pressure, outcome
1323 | 395.2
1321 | 434.6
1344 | 460.4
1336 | 507.8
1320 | 427.8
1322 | 474.4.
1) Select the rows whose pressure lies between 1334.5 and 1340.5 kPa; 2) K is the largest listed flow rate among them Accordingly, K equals 507.8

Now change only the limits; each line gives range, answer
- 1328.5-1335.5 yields 479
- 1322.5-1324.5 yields 442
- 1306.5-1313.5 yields 492.4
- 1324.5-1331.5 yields 476.2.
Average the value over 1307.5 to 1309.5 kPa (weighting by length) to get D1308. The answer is 420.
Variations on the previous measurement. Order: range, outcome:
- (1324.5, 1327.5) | 449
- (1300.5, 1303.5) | 425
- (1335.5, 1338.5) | 490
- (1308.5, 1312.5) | 448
